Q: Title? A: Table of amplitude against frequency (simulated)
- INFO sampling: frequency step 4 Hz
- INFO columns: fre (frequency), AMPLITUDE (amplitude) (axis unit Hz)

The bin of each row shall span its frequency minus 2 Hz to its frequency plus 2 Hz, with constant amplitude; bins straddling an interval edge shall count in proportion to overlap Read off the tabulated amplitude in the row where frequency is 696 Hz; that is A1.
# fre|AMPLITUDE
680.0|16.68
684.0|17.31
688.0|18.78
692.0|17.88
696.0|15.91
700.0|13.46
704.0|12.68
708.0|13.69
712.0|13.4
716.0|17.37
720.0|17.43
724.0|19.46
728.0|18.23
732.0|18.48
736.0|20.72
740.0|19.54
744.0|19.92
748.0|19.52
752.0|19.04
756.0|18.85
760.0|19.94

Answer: 15.91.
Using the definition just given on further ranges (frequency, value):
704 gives 12.68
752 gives 19.04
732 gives 18.48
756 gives 18.85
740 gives 19.54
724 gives 19.46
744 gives 19.92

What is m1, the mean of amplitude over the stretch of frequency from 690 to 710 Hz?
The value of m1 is 14.7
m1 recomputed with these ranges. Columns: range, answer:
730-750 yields 19.6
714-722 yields 17.4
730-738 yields 19.6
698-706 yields 13.1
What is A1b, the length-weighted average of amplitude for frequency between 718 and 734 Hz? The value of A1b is 18.4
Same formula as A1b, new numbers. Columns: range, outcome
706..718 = 14.8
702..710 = 13.2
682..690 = 18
